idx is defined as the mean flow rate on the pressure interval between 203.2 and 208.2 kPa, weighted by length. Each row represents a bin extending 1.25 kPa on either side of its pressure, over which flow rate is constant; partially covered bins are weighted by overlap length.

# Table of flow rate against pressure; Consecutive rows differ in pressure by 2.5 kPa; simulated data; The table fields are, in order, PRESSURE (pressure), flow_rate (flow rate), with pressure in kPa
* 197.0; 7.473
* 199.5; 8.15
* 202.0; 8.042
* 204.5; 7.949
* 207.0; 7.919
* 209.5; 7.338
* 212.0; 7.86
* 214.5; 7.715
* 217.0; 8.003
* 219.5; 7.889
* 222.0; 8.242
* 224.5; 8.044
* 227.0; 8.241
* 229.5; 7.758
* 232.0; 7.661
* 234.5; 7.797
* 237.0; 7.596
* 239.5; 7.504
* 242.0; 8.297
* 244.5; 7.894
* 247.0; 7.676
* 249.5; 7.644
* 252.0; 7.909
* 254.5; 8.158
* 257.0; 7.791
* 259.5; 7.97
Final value 7.94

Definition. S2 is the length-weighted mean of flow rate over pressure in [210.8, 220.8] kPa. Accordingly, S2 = 7.87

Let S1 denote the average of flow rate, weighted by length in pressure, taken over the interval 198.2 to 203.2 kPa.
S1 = 8.09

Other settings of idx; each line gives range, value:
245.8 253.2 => 7.74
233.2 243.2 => 7.8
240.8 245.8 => 8.09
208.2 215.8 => 7.64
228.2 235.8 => 7.74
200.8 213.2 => 7.82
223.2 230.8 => 8.01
